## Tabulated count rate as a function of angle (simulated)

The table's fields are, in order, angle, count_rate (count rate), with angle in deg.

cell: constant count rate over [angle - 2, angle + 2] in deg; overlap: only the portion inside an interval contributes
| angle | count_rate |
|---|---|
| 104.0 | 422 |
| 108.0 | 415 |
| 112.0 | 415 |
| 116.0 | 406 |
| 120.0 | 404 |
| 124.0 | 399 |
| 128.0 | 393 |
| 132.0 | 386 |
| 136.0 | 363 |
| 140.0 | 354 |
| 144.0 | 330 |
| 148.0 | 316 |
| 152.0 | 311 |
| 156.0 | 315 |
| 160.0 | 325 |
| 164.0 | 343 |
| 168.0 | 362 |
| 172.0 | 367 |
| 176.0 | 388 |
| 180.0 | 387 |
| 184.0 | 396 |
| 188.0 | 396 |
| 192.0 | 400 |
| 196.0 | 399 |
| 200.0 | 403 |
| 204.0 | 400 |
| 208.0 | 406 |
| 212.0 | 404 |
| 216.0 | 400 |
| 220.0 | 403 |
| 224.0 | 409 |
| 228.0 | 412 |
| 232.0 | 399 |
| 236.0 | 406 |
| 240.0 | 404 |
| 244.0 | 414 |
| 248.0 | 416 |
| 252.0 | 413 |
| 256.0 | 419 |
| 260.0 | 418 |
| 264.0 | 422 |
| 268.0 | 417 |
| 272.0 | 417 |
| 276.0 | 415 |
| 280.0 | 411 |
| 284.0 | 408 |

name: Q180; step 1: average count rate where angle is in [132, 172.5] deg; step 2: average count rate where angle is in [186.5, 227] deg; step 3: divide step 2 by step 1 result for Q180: 1.18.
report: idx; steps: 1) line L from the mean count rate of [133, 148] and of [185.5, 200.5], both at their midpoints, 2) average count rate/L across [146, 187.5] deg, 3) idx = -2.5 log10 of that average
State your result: 0.06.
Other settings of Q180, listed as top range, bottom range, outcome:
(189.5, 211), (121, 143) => 1.06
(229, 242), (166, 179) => 1.08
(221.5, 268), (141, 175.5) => 1.22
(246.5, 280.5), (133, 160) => 1.25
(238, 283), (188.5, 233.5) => 1.03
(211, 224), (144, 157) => 1.27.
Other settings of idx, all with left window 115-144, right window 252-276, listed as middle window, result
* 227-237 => 0.011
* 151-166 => 0.199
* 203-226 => 0.002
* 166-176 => 0.068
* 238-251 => 0.003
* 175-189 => 0.012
